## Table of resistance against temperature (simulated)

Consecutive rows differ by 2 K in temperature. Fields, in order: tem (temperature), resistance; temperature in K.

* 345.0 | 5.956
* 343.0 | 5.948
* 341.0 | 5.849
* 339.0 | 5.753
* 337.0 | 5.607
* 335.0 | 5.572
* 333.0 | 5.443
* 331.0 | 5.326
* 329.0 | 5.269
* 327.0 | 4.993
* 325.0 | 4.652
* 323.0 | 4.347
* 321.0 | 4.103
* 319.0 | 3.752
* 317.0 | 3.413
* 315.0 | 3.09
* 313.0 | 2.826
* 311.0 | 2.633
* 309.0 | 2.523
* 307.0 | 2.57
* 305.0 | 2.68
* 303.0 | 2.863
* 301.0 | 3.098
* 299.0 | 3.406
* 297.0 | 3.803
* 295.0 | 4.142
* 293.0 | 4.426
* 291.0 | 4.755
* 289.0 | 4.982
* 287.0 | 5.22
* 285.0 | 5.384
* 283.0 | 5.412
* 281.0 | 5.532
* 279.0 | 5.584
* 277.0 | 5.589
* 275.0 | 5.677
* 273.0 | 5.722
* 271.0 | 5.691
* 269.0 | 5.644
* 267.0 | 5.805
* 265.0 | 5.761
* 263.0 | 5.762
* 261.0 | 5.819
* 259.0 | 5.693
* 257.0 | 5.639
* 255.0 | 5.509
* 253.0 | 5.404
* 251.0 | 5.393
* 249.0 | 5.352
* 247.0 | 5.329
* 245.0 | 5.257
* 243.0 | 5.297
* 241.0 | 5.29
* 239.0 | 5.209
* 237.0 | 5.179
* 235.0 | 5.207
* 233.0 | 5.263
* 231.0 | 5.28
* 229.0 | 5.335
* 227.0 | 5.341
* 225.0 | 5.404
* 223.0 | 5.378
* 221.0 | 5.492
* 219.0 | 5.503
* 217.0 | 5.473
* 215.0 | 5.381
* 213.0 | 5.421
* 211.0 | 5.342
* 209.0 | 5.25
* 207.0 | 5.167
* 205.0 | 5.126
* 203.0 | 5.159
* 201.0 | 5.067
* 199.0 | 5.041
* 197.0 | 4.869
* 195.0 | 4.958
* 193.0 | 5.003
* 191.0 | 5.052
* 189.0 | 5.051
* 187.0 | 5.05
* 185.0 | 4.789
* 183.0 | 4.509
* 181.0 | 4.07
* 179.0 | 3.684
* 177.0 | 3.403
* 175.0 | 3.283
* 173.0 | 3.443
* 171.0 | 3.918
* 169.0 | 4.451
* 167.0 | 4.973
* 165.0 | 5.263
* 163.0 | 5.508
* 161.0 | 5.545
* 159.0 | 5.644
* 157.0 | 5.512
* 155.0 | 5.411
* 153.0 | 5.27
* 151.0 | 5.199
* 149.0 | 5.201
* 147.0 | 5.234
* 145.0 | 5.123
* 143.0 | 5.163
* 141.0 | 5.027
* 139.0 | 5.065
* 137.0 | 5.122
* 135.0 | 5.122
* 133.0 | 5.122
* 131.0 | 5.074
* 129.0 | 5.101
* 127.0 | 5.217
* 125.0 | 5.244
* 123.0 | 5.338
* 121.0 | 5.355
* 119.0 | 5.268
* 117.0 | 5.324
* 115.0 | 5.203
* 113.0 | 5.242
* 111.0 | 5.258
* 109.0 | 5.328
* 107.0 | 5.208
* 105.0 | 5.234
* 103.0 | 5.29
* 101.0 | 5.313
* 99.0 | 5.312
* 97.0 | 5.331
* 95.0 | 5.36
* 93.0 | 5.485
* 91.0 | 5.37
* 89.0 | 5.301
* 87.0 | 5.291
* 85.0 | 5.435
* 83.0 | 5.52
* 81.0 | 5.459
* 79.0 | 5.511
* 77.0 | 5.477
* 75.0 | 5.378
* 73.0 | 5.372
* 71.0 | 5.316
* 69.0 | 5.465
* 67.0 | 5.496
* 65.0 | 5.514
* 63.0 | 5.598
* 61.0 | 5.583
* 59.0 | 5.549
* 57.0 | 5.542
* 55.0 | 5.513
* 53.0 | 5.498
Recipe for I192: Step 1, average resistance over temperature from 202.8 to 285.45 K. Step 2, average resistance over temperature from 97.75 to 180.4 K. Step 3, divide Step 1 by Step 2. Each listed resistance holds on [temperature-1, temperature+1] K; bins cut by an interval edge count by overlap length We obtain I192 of 1.08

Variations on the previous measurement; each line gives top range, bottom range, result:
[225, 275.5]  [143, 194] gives 1.14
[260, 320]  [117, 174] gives 0.87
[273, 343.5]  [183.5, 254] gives 0.86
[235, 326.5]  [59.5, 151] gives 0.89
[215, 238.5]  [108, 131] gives 1.02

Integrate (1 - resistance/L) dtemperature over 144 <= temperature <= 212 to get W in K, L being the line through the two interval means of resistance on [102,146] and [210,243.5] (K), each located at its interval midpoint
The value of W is 5.2 K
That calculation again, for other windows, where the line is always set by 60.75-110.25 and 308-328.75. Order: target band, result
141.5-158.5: -1.2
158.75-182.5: 1.9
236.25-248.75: -3.0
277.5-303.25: -4.4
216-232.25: -3.8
